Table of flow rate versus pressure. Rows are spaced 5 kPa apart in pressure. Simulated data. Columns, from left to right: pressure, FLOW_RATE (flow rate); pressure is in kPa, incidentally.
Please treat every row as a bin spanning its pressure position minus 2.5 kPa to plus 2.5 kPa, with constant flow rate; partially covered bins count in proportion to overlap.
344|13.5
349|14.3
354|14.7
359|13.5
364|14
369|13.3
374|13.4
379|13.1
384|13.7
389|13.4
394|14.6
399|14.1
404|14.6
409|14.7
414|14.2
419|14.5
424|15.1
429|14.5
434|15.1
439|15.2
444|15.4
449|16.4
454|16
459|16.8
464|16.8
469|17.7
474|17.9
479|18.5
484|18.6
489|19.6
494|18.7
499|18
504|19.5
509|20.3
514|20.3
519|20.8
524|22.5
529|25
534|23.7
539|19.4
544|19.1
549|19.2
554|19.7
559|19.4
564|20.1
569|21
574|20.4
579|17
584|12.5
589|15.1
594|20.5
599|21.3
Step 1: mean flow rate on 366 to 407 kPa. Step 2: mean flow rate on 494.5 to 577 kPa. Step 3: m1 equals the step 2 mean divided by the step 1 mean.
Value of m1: 1.48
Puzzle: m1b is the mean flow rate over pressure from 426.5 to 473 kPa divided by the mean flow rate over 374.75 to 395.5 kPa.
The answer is 1.18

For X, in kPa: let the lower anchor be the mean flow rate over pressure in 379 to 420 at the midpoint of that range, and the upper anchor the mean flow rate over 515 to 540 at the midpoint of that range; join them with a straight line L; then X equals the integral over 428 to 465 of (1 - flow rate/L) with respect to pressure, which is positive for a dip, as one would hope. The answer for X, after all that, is 3.0 kPa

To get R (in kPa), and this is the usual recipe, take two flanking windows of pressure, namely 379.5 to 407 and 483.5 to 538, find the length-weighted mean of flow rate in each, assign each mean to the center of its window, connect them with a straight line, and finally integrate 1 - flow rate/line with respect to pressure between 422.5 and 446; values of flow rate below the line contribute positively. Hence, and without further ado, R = 1.8 kPa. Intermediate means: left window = 14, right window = 20.7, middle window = 15.1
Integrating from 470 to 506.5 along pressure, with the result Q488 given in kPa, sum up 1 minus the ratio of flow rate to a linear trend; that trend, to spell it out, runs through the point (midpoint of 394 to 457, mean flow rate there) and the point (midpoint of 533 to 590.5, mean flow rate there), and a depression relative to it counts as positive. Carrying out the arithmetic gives -4.1 kPa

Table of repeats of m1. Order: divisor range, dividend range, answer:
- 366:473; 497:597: 1.32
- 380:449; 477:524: 1.34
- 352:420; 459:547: 1.41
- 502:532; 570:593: 0.78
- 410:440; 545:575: 1.35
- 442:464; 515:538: 1.39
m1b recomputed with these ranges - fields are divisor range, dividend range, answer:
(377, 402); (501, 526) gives 1.49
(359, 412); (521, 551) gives 1.55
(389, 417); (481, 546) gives 1.42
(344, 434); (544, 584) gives 1.35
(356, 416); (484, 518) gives 1.40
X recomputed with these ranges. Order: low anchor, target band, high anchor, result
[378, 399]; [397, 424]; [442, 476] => 0.4 kPa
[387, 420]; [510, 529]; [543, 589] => -4.7 kPa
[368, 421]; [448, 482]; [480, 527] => 1.1 kPa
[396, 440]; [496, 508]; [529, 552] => 0.0 kPa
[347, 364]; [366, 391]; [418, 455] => 1.8 kPa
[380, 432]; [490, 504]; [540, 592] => -1.7 kPa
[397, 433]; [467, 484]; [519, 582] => -0.9 kPa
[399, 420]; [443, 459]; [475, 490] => 0.7 kPa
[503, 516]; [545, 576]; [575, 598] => -3.4 kPa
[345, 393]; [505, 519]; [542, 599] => -2.5 kPa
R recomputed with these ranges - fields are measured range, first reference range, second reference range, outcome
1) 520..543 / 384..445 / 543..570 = -4.29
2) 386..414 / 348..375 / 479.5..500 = 1.96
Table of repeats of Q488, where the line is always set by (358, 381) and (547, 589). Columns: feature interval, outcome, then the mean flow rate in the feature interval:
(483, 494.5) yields -1.8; 19.1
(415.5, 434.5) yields 0.2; 14.7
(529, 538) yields -3.0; 23.3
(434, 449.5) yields -0.2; 15.5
